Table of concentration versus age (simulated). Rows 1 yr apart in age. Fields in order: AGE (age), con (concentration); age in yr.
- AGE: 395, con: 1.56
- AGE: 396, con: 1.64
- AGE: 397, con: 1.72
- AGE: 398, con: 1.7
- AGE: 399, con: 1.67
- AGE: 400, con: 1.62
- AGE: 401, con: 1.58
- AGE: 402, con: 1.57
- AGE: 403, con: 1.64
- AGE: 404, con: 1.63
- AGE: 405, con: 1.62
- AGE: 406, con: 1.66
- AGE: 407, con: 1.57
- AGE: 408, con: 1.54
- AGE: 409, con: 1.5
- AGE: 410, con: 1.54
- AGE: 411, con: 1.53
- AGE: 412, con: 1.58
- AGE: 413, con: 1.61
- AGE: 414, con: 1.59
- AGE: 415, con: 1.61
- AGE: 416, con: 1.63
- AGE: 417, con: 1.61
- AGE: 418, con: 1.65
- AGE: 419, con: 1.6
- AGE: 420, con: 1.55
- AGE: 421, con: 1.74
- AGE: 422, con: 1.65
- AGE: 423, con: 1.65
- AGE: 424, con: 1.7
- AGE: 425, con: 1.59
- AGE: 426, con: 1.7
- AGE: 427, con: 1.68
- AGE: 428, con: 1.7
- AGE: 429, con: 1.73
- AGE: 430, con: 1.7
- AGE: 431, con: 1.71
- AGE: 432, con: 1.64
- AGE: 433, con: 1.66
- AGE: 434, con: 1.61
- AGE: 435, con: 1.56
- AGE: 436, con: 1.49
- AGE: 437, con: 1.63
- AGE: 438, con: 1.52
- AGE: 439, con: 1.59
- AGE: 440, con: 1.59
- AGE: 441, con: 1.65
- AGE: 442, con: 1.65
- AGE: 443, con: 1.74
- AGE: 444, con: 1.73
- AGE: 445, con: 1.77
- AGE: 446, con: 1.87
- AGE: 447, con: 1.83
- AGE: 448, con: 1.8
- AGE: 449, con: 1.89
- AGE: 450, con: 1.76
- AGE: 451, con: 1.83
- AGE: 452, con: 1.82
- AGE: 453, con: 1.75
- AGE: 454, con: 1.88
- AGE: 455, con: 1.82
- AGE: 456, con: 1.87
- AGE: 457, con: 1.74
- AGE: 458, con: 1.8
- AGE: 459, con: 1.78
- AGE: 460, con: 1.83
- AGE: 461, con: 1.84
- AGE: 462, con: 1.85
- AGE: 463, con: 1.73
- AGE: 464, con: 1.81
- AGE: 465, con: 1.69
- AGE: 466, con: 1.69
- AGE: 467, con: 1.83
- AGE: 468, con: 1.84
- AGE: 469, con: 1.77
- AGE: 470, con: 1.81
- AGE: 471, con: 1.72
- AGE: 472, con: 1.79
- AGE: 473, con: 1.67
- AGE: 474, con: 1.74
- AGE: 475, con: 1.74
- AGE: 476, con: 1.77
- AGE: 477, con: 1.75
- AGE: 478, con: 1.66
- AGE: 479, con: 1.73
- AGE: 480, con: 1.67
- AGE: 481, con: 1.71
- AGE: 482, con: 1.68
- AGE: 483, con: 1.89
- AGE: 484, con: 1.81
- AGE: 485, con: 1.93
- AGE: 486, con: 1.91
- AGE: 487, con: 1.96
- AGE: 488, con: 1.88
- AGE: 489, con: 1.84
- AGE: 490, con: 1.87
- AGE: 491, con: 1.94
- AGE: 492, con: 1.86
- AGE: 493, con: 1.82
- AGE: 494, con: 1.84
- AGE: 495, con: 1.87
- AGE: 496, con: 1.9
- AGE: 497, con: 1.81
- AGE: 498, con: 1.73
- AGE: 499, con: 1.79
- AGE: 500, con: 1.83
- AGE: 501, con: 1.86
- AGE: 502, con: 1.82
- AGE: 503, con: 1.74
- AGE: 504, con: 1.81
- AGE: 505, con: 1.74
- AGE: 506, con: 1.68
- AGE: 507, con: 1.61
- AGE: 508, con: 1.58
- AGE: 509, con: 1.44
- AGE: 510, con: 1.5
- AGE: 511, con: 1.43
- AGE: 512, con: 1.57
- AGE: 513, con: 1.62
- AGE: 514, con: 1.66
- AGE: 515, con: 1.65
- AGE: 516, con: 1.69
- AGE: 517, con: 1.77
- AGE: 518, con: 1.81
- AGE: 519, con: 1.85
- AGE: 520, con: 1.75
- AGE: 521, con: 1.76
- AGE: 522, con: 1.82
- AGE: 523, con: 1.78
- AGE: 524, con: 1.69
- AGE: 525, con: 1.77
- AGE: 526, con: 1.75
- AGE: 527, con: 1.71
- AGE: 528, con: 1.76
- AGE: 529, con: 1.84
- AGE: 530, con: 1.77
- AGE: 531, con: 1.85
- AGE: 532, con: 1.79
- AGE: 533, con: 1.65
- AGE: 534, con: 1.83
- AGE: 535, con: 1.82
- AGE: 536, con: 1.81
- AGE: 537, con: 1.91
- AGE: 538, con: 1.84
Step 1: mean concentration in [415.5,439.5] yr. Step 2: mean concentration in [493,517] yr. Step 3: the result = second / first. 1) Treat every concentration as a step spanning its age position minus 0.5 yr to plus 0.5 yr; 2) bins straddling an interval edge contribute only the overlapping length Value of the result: 1.04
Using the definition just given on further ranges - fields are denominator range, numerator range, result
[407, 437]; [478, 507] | 1.12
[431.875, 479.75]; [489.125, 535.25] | 1.00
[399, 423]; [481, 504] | 1.15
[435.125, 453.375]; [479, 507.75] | 1.06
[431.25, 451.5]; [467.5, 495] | 1.07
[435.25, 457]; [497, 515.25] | 0.96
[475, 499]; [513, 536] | 0.97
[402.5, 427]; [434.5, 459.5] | 1.07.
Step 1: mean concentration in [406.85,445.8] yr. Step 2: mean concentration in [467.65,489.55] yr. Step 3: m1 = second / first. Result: 1.09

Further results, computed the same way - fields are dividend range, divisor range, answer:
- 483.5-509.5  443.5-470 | 1.00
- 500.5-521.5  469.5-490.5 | 0.94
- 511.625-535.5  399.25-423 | 1.09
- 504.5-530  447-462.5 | 0.93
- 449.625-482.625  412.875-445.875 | 1.07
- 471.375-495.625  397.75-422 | 1.12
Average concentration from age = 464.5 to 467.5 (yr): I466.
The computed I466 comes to 1.74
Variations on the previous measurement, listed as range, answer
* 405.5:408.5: 1.59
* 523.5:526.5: 1.74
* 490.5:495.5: 1.87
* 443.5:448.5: 1.8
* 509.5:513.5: 1.53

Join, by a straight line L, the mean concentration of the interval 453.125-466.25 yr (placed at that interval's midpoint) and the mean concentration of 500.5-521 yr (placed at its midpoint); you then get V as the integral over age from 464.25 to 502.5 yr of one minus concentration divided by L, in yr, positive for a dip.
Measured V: -1.3 yr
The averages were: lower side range 1.8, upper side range 1.68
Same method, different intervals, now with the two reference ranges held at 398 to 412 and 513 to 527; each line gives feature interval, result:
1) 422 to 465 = -2.1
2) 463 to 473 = -0.5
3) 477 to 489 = -0.8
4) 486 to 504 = -1.4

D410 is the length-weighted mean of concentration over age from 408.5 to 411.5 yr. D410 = 1.52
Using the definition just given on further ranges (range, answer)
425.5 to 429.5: 1.7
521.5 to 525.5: 1.77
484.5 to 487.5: 1.93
